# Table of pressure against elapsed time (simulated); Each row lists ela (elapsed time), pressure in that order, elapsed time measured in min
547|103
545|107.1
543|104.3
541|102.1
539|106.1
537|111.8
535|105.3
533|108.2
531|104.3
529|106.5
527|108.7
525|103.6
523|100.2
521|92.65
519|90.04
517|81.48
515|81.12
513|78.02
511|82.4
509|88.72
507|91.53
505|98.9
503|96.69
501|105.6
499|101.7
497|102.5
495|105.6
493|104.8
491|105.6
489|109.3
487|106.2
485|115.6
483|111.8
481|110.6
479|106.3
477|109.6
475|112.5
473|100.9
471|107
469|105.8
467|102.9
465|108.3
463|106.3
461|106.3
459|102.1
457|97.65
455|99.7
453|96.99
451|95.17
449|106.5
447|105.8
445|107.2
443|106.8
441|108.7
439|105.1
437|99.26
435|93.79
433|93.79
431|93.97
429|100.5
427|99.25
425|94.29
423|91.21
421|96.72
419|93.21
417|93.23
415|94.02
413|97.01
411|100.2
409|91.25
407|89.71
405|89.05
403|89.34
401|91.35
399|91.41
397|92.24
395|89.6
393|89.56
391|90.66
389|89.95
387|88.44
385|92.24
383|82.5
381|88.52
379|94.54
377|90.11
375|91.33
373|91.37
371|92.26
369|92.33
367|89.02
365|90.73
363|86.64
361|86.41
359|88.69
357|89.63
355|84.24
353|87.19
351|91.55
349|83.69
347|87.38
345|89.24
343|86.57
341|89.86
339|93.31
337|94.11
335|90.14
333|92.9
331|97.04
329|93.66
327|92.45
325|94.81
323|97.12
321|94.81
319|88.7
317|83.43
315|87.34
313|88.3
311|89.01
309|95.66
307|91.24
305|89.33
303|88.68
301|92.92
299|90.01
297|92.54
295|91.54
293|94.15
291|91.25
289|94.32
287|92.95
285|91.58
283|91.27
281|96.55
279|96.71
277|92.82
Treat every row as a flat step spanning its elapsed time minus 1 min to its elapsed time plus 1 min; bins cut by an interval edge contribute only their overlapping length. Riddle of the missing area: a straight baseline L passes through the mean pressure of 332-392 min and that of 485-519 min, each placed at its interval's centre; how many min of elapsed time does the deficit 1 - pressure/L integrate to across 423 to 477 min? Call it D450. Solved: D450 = -4.6 min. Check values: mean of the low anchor 89.5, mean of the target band 102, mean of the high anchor 96.6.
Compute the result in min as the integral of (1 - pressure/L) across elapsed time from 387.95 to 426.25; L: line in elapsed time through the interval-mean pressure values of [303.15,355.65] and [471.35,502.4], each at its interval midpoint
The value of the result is 2.5 min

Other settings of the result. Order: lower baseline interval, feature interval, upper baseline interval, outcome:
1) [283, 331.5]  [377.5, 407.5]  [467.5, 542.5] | 1.9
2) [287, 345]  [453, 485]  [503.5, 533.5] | -4.2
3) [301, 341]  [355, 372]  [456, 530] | 0.9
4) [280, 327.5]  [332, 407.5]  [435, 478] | 5.7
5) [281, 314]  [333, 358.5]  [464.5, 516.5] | 1.4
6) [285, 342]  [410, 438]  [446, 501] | 1.5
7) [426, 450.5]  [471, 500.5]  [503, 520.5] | -4.8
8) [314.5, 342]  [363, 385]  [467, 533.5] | 1.0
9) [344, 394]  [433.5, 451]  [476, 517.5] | -1.5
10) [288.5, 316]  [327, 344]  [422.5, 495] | 0.3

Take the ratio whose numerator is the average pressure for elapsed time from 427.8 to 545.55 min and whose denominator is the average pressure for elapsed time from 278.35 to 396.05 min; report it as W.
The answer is 1.12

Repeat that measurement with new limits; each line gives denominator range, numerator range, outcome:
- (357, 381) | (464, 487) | 1.20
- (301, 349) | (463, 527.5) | 1.11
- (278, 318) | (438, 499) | 1.15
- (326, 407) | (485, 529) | 1.08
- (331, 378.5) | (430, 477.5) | 1.15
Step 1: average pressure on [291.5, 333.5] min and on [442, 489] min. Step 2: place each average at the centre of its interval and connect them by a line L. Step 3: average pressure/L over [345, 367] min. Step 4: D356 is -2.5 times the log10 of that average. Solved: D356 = 0.09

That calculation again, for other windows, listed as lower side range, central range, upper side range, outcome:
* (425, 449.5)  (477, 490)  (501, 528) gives -0.15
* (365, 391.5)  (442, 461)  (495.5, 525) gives -0.12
